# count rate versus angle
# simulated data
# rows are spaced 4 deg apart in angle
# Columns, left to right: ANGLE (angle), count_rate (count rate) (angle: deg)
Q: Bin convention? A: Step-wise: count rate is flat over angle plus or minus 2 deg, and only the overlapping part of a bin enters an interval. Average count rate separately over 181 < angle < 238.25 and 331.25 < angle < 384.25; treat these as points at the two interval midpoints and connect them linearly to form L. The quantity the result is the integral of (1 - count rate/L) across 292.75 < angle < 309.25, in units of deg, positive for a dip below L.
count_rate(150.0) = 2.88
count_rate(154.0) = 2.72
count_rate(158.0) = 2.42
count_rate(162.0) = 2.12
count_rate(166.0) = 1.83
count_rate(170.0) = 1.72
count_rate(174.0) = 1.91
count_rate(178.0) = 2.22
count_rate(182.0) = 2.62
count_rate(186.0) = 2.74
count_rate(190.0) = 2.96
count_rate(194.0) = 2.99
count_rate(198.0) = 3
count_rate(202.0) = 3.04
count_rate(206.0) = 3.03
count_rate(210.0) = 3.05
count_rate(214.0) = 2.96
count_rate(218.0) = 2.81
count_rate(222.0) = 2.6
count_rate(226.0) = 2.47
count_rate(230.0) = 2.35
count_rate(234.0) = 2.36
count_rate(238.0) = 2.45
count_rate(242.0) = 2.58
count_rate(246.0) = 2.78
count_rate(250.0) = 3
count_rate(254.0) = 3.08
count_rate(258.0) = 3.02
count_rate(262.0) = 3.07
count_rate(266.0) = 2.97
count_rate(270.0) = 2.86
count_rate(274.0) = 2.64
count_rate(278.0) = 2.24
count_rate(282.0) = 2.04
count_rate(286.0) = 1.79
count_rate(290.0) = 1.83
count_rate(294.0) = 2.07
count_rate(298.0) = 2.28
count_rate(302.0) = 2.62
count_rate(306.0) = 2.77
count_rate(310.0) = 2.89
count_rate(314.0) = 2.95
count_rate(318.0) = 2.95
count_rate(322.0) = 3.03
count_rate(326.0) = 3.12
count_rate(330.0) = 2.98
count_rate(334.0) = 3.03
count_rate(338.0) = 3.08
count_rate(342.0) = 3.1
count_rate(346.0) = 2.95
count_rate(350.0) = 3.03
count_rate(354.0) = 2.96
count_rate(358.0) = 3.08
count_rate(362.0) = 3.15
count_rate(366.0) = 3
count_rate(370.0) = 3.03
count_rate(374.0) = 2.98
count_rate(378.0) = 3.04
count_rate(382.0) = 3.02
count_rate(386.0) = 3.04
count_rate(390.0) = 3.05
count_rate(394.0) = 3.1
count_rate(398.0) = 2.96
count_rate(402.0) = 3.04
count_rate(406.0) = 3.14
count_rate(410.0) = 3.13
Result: 2.5 deg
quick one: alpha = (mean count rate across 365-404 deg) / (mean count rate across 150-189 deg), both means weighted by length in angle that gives 1.31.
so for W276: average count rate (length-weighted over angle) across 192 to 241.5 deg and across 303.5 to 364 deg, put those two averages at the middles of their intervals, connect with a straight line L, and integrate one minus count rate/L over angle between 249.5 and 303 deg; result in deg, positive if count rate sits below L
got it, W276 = 6.6 deg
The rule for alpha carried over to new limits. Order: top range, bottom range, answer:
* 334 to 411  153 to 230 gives 1.18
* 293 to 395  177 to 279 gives 1.06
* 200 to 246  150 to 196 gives 1.12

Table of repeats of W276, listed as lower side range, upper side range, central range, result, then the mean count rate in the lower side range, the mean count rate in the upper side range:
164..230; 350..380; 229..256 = 0.6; 2.61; 3.03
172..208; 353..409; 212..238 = 1.9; 2.72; 3.05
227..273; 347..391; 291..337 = 2.2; 2.77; 3.03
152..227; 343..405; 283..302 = 5.2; 2.59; 3.03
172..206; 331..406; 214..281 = 2.6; 2.71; 3.04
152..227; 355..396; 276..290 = 4.1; 2.59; 3.05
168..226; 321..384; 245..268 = -1.5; 2.68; 3.04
